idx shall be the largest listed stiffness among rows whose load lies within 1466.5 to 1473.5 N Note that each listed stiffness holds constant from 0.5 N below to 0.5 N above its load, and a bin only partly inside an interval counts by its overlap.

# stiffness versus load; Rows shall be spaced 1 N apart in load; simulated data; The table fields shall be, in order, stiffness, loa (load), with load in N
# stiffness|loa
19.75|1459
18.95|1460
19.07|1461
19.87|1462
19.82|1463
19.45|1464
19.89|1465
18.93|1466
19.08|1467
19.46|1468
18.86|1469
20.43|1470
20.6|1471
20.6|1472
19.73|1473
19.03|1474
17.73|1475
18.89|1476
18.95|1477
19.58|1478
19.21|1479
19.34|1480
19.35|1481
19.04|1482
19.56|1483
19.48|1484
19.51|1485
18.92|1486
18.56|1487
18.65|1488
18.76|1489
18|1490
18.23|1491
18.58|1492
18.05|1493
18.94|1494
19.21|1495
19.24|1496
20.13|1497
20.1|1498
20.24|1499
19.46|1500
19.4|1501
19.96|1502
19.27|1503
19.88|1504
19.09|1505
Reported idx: 20.6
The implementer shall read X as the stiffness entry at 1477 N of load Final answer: 18.95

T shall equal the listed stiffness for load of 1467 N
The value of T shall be 19.08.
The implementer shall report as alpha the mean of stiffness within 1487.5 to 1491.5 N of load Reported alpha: 18.4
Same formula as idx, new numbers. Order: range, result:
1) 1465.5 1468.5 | 19.46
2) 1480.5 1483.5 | 19.56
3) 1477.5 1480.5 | 19.58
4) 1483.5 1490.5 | 19.51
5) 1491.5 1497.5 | 20.13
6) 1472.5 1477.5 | 19.73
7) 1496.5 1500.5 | 20.24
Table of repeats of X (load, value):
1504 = 19.88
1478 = 19.58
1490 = 18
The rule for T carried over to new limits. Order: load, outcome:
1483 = 19.56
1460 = 18.95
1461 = 19.07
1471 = 20.6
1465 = 19.89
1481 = 19.35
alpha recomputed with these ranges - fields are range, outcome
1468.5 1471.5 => 20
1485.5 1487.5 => 18.7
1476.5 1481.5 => 19.3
